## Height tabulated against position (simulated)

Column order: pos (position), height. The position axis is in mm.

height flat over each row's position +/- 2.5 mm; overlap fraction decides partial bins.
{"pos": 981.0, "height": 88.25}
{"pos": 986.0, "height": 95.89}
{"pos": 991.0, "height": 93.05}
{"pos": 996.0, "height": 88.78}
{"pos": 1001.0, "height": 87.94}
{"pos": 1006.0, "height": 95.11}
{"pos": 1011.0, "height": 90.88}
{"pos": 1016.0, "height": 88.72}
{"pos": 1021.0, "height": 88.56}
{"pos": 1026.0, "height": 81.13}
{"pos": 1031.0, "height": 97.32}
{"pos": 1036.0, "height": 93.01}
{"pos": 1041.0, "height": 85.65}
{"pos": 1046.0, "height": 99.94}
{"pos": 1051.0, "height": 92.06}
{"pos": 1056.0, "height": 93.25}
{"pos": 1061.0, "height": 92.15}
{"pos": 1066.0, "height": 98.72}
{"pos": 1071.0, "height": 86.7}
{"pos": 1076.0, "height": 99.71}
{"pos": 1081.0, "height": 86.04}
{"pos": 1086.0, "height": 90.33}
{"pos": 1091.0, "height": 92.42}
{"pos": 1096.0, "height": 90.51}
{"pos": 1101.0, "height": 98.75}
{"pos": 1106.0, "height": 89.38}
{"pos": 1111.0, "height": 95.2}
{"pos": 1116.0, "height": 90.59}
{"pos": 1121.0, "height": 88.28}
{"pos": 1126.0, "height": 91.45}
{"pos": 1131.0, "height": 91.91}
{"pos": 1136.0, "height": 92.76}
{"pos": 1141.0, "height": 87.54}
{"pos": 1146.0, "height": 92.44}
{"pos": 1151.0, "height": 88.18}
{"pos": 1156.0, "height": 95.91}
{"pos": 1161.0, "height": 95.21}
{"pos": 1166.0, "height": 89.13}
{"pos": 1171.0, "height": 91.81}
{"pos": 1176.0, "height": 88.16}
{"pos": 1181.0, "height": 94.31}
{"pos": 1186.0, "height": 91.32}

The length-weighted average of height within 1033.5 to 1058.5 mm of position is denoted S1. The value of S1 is 92.8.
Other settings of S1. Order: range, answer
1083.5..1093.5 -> 91.4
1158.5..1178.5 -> 91.1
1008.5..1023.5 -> 89.4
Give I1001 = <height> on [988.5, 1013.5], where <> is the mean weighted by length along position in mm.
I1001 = 91.2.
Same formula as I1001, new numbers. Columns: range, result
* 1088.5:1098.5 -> 91.5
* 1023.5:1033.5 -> 89.2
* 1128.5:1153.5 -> 90.6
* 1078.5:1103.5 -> 91.6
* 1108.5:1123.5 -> 91.4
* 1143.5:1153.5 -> 90.3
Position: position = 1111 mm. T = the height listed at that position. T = 95.2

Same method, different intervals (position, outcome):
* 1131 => 91.91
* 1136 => 92.76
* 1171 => 91.81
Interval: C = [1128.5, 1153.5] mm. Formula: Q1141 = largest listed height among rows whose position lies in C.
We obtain 92.76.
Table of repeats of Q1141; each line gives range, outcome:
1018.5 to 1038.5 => 97.32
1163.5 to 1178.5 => 91.81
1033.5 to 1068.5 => 99.94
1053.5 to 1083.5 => 99.71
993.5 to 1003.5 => 88.78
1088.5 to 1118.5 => 98.75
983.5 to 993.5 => 95.89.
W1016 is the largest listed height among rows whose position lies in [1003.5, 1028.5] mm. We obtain 95.11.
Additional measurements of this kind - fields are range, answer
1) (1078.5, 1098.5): 92.42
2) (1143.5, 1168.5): 95.91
